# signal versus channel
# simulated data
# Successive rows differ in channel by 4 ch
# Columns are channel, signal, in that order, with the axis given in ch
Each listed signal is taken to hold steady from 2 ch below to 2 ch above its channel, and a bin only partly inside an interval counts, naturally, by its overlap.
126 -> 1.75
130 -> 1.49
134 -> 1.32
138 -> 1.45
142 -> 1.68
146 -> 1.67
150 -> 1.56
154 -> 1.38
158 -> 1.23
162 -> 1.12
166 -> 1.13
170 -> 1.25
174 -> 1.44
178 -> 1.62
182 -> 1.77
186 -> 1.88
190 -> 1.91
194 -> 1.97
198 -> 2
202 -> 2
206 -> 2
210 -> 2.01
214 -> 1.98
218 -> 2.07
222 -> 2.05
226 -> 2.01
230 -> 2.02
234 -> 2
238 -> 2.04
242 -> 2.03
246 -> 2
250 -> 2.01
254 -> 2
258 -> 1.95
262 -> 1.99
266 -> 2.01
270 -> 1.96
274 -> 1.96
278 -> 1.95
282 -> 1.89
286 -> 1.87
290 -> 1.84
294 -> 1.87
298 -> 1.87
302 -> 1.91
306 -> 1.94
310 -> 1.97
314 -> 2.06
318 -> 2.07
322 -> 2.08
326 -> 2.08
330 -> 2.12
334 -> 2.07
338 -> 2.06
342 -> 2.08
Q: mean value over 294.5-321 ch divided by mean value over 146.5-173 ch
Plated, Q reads 1.51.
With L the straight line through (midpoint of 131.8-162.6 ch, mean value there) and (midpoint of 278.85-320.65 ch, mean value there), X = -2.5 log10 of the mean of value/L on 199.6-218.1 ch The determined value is -0.22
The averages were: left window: 1.44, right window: 1.93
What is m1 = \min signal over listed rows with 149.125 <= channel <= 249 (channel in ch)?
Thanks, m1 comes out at 1.12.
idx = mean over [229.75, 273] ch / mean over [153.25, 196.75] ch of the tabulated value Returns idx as 1.31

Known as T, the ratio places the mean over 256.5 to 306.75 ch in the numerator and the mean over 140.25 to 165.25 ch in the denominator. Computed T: 1.35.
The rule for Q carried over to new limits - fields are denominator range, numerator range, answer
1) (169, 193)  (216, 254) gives 1.21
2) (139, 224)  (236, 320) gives 1.16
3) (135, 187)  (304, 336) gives 1.40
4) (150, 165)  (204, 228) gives 1.58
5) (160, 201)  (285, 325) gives 1.21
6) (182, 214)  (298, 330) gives 1.03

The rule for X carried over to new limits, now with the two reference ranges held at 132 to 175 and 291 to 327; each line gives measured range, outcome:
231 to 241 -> -0.189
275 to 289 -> -0.017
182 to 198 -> -0.247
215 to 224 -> -0.247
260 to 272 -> -0.100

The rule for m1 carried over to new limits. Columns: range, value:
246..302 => 1.84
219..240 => 2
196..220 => 1.98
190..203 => 1.91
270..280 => 1.95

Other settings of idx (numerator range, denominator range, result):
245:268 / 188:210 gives 1.01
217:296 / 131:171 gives 1.43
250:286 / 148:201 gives 1.25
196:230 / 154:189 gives 1.40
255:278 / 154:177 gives 1.56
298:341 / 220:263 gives 1.01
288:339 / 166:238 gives 1.07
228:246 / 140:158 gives 1.32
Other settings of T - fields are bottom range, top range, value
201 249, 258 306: 0.95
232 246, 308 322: 1.01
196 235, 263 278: 0.98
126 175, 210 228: 1.44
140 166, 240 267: 1.41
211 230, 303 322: 0.99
